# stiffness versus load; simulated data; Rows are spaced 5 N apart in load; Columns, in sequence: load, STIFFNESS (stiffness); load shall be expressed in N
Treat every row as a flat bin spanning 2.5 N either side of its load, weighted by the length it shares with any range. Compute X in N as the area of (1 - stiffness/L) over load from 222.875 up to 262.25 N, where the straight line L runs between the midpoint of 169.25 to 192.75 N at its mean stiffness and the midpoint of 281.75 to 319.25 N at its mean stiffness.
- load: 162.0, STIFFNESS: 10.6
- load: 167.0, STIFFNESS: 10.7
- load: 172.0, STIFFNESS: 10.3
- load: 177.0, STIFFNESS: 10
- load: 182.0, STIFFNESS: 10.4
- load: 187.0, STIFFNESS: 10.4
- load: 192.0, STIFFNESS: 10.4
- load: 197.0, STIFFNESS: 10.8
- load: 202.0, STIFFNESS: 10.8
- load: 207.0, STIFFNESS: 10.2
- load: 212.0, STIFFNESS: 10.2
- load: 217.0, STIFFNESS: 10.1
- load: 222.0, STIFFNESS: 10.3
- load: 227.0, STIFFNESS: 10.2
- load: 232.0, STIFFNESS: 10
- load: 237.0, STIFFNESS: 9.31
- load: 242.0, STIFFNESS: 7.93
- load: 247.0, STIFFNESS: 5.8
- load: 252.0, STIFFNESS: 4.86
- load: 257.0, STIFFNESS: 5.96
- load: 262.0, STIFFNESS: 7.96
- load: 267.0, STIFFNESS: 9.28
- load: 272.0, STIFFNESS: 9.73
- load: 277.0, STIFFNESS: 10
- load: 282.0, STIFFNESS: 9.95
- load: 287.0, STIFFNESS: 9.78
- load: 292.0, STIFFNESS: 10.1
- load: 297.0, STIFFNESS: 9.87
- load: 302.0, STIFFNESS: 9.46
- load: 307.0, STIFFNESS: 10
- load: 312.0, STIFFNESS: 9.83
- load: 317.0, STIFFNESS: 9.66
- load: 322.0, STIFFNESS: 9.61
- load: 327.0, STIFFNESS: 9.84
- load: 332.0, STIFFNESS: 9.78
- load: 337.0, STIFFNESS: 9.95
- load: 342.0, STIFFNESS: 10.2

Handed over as 8.7 N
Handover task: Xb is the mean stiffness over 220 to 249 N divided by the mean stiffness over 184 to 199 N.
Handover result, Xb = 0.9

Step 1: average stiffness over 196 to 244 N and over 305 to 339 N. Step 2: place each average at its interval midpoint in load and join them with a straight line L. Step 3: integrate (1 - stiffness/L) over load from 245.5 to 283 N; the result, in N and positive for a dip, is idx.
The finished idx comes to 7.5 N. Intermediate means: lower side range 9.98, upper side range 9.81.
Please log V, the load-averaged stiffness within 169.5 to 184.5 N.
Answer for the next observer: 10.2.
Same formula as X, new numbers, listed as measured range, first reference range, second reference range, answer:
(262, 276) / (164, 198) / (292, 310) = 1.0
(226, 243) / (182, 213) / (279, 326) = 1.4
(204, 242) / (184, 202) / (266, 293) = 1.5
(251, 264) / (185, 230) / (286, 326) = 4.8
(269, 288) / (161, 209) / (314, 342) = 0.3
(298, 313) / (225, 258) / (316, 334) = -0.8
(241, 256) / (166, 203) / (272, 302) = 6.1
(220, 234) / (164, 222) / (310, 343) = 0.1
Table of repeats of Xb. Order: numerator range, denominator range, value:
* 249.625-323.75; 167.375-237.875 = 0.88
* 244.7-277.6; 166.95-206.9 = 0.72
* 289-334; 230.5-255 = 1.32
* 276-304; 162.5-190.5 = 0.95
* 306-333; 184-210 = 0.93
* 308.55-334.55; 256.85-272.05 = 1.17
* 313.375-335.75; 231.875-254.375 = 1.33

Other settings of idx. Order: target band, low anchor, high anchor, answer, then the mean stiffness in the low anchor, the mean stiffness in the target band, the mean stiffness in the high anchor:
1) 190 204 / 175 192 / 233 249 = -1.34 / 10.3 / 10.7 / 7.96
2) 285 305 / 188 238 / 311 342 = 0.26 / 10.3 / 9.81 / 9.81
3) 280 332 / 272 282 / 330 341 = 0.58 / 9.92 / 9.81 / 9.91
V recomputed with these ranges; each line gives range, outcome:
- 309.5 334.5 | 9.74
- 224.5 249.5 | 8.65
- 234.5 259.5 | 6.77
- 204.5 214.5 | 10.2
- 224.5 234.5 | 10.1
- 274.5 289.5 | 9.91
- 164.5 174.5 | 10.5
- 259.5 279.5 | 9.24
